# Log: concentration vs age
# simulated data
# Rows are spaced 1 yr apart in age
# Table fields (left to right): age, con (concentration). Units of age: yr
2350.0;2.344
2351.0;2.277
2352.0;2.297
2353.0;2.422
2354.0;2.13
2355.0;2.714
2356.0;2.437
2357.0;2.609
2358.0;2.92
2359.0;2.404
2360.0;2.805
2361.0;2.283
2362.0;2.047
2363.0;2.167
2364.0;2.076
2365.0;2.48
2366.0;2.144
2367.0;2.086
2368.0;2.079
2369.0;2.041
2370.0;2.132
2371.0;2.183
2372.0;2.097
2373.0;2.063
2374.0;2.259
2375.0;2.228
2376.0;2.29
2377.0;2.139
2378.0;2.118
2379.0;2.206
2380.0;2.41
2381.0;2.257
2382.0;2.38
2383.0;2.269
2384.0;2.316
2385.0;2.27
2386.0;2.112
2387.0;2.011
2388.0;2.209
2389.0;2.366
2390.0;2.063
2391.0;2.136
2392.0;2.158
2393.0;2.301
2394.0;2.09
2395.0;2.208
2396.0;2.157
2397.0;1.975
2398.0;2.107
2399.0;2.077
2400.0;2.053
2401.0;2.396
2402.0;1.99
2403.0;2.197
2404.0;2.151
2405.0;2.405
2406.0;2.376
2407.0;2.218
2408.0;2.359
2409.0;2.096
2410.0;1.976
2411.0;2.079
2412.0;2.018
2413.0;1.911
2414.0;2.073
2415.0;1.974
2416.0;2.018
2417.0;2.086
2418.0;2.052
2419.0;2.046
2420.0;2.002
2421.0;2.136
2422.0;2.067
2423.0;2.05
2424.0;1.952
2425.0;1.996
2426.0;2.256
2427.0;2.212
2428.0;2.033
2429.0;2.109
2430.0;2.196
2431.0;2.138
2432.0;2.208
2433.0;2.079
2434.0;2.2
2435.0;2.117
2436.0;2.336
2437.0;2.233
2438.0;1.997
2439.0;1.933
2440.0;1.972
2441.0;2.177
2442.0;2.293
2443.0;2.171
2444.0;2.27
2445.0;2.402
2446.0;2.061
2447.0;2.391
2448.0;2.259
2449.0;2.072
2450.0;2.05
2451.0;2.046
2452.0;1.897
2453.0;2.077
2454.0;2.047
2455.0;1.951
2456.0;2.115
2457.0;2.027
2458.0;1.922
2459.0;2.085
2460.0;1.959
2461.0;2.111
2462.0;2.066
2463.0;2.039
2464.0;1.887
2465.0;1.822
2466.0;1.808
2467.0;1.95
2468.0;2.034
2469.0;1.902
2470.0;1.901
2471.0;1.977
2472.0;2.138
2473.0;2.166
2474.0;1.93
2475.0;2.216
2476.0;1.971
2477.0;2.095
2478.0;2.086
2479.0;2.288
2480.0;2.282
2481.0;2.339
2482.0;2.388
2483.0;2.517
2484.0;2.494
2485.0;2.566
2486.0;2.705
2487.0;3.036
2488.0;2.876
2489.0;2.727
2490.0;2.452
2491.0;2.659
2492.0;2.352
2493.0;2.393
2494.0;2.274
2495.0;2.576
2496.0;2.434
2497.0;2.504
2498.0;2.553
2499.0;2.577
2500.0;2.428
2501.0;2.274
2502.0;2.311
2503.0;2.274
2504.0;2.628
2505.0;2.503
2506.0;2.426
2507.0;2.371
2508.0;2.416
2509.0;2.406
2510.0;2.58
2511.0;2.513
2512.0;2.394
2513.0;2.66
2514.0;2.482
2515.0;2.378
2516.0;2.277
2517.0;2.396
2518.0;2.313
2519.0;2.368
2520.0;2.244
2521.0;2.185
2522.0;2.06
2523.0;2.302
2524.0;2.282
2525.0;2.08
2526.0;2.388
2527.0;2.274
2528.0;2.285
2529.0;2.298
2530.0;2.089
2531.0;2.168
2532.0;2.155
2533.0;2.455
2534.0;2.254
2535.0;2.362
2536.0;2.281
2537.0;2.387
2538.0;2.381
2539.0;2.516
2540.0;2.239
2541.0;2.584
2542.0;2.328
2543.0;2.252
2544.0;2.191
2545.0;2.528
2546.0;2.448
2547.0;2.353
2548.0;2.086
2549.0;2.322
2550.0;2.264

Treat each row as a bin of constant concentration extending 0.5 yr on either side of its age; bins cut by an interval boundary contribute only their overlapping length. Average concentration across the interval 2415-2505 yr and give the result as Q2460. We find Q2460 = 2.2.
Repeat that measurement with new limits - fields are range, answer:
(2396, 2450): 2.13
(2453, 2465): 2.01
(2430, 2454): 2.15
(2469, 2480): 2.08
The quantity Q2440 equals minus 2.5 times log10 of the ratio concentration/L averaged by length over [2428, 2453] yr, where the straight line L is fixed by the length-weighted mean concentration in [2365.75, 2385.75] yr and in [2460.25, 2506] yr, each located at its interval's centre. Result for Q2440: 0.06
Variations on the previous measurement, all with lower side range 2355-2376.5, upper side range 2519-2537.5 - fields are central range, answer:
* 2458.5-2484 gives 0.09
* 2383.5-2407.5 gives 0.05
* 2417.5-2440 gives 0.09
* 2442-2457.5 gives 0.07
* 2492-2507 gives -0.08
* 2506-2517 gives -0.09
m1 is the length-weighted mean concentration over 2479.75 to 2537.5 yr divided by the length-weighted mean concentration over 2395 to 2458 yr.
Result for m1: 1.14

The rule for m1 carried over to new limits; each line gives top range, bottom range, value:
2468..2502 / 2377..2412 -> 1.08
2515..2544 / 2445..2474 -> 1.13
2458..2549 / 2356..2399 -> 1.04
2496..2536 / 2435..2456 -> 1.11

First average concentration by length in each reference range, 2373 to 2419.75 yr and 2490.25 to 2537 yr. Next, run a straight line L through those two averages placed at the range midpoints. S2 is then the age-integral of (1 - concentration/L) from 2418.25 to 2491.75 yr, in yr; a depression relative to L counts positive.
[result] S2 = 3.3 yr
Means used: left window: 2.16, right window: 2.37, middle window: 2.16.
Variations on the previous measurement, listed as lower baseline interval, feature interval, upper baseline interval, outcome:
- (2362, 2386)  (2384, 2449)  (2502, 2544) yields 2.89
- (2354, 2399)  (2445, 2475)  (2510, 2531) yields 3.31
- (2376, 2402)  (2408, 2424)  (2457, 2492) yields 1.10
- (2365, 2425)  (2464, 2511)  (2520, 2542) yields -1.95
